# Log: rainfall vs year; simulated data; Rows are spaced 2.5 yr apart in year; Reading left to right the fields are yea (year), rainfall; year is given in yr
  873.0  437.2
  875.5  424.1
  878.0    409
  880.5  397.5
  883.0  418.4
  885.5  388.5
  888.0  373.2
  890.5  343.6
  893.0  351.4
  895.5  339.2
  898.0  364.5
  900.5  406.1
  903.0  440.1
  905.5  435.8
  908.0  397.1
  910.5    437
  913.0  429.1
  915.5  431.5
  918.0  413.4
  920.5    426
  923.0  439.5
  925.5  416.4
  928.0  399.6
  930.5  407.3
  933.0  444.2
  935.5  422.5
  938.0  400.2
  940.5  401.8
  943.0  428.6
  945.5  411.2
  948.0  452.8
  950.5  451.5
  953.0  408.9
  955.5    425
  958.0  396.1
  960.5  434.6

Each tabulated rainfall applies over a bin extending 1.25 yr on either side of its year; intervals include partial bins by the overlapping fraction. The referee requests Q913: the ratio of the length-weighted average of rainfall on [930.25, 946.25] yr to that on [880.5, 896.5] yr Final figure 1.1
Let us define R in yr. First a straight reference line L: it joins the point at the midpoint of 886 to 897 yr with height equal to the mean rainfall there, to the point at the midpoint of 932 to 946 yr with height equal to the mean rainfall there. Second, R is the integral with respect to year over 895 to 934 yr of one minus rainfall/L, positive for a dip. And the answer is -3.1 yr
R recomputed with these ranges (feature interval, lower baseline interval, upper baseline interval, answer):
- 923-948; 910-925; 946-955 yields 0.8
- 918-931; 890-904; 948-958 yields -0.6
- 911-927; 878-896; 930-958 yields -0.9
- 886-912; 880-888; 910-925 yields 1.4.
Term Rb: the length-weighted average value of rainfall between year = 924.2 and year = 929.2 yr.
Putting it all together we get 408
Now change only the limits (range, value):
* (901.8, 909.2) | 424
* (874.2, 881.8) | 410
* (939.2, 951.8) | 429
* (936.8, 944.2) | 410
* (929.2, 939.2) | 419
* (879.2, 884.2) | 408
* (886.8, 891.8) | 358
